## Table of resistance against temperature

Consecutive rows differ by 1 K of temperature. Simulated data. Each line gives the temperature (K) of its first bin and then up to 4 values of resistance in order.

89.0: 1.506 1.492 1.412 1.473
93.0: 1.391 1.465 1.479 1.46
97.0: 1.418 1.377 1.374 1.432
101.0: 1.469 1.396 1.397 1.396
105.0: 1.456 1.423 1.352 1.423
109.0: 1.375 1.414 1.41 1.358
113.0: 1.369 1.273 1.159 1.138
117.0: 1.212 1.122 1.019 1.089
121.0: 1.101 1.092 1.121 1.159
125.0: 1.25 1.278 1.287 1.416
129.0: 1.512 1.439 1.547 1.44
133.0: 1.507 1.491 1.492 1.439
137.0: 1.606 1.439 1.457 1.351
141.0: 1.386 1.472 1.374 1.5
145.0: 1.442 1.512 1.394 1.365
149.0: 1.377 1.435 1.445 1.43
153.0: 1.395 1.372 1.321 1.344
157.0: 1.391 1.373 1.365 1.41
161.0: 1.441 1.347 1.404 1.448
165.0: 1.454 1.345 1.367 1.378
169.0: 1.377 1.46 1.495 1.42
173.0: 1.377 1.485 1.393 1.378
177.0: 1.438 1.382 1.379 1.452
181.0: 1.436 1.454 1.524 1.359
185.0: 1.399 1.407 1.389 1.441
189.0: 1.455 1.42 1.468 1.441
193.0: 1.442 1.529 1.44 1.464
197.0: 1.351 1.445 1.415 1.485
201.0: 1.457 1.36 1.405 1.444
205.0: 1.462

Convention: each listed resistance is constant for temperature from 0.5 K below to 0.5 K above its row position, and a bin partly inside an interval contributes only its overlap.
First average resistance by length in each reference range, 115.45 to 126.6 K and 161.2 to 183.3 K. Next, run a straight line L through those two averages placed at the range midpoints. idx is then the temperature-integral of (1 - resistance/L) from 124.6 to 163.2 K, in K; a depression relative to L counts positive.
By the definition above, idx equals -4.7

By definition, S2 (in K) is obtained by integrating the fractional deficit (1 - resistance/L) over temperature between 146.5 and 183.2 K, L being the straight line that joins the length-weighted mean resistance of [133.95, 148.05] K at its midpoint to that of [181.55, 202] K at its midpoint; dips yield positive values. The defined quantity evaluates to 1.0 K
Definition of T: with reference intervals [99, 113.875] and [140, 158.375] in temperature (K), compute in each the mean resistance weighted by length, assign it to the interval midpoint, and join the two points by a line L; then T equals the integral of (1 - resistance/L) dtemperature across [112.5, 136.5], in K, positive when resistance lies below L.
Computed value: 1.9 K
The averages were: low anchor 1.4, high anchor 1.41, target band 1.29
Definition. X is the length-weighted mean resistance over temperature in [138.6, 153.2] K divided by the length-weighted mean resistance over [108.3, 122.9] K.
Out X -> 1.16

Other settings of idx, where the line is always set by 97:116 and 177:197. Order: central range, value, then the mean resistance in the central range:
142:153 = -0.2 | 1.43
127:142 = -0.7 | 1.46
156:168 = 0.2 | 1.39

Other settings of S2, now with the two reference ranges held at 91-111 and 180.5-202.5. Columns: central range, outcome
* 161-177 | 0.2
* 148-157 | 0.3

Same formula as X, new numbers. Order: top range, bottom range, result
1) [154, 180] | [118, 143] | 1.04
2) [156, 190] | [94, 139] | 1.04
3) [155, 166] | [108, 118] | 1.07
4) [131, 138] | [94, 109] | 1.05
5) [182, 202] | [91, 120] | 1.06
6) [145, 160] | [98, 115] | 1.01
